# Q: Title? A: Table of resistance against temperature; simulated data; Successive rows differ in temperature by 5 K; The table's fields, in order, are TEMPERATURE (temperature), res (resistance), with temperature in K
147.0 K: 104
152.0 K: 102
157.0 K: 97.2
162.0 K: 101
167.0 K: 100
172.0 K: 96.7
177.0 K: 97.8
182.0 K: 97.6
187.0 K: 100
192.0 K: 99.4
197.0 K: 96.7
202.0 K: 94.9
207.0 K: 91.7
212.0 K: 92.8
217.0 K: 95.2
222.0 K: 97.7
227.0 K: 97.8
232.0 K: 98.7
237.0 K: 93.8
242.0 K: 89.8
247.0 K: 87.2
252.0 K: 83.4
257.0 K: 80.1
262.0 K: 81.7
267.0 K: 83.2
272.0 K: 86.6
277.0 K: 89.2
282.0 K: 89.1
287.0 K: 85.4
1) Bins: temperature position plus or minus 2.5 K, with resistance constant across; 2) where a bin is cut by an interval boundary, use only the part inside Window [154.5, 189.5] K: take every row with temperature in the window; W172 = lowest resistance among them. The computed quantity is 96.7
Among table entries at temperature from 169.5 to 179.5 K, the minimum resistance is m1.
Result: 96.7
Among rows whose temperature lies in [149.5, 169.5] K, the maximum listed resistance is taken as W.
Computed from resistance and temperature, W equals 102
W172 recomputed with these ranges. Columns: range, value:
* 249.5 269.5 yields 80.1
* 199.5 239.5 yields 91.7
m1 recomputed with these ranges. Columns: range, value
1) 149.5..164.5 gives 97.2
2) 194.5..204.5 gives 94.9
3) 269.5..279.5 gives 86.6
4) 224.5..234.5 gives 97.8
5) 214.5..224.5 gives 95.2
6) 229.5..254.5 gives 83.4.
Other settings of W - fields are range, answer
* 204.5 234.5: 98.7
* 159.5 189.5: 101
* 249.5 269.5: 83.4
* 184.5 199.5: 100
